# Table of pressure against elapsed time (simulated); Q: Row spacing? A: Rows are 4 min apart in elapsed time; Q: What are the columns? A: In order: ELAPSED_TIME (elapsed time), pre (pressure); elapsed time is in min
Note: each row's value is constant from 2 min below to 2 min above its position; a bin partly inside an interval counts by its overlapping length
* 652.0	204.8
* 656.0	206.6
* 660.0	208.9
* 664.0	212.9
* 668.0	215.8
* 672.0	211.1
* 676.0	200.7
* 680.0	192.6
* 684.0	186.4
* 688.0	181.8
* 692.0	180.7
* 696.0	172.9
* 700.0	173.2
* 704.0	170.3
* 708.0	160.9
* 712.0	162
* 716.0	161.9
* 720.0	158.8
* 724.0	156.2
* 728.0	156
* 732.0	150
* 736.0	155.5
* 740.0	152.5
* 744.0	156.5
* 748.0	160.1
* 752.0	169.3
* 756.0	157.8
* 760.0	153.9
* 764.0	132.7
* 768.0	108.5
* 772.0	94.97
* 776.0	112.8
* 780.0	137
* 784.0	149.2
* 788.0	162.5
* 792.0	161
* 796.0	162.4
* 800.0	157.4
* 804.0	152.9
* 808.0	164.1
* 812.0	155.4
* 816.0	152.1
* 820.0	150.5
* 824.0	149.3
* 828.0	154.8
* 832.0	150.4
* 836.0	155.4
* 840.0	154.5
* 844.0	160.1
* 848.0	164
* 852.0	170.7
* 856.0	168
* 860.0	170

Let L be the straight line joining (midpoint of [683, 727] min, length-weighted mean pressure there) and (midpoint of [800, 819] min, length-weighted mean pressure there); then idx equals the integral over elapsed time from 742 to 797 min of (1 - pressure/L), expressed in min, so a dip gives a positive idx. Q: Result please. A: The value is 5.8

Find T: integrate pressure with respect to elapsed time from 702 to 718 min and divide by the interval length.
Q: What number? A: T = 164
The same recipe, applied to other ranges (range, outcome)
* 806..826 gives 154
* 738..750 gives 156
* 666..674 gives 213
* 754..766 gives 148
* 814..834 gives 151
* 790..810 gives 160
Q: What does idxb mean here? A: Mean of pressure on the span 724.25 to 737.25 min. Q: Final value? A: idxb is 154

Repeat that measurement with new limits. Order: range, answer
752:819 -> 145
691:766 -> 160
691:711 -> 171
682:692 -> 183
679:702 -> 181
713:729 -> 159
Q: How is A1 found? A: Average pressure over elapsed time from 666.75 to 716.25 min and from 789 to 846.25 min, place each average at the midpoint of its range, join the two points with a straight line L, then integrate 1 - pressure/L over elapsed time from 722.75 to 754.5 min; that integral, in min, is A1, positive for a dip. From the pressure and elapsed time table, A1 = 2.8 min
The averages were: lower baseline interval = 183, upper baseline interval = 156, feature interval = 157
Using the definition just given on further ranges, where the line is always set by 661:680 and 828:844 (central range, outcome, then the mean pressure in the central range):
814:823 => 0.5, 151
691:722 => 4.6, 167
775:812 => 3.4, 152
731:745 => 2.4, 154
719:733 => 2.6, 155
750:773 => 5.3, 138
